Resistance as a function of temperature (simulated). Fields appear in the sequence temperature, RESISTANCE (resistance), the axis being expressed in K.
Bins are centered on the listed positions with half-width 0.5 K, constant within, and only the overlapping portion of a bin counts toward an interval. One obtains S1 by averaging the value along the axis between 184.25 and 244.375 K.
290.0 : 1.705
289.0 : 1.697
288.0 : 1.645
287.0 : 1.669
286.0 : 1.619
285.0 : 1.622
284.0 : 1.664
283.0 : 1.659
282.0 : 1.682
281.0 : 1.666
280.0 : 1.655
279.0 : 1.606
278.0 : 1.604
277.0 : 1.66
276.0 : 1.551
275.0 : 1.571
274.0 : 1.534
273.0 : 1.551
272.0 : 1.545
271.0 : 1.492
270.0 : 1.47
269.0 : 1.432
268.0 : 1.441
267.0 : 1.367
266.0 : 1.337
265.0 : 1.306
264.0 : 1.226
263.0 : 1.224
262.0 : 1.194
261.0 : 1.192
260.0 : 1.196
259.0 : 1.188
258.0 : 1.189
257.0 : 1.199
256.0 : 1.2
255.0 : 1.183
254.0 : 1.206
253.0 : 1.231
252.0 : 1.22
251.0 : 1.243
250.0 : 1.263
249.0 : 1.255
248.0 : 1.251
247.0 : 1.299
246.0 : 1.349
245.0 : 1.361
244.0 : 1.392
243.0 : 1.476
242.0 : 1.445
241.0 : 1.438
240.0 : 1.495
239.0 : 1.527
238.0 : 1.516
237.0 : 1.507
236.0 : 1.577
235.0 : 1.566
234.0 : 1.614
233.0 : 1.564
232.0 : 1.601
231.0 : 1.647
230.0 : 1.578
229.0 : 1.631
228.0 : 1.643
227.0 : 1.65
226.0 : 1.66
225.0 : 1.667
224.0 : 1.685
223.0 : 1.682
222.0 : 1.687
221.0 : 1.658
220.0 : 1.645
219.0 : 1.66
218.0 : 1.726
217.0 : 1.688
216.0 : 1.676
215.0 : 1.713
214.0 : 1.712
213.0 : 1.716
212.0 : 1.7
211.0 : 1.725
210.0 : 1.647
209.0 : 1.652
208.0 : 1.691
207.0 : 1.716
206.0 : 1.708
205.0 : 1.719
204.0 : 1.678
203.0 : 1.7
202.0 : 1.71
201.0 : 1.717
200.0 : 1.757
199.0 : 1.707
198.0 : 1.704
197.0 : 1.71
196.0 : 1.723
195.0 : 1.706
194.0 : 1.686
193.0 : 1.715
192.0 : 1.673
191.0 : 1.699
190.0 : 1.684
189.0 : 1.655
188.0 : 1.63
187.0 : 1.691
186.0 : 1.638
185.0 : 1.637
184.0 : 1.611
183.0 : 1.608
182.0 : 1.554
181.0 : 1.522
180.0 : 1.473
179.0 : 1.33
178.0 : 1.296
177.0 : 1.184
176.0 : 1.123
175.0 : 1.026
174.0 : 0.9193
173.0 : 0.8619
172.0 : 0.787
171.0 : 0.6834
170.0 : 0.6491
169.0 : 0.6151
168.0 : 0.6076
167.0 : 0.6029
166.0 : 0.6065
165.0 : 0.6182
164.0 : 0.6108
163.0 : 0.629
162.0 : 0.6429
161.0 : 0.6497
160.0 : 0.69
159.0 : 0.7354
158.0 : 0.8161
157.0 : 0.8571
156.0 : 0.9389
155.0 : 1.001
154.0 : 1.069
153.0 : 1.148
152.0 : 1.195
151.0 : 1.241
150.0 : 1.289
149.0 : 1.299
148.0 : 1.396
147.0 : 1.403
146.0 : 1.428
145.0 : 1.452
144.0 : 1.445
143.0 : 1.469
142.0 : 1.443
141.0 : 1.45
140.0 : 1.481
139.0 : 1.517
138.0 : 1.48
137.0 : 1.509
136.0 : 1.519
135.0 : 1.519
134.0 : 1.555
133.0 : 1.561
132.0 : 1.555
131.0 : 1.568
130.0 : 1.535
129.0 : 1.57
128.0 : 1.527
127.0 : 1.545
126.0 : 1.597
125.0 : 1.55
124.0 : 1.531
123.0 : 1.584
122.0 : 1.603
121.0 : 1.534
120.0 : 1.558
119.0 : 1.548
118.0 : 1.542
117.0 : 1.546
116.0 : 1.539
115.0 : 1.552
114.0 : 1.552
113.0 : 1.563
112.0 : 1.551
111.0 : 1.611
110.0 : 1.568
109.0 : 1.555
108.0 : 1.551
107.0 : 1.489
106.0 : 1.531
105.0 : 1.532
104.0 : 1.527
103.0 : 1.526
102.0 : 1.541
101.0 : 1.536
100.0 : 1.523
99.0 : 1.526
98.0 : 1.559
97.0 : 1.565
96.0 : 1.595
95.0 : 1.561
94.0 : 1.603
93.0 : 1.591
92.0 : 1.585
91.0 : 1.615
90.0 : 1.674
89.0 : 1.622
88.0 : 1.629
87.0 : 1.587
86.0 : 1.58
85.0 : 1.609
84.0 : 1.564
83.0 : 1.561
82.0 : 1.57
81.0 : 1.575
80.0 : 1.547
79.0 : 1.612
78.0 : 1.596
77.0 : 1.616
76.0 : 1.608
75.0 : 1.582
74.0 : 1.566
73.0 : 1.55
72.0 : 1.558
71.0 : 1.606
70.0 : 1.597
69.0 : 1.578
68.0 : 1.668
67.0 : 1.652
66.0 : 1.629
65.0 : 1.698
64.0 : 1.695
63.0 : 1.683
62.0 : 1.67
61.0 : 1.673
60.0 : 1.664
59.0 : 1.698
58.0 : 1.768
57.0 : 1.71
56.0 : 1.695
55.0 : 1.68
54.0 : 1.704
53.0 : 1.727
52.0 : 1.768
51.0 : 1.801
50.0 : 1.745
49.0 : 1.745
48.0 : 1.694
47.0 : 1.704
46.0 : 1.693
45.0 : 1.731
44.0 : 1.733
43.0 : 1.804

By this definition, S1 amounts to 1.65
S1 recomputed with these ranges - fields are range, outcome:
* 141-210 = 1.3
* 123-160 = 1.36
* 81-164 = 1.43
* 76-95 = 1.6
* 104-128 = 1.55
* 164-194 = 1.23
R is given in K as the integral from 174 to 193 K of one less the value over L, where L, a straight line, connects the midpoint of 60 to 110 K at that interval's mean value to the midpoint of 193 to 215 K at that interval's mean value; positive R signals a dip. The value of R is 2.18 K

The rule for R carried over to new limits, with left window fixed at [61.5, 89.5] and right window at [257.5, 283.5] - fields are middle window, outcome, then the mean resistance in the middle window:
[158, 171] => 7.5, 0.647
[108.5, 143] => 0.5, 1.54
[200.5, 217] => -2.2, 1.7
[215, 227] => -1.5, 1.68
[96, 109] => 0.4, 1.54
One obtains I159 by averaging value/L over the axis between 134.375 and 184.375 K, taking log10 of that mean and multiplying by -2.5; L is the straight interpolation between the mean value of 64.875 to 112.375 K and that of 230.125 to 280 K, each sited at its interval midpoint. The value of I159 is 0.32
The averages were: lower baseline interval 1.58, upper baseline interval 1.4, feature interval 1.12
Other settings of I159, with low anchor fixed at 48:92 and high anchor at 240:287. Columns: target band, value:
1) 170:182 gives 0.336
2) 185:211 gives -0.141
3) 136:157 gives 0.170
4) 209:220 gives -0.156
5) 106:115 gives 0.028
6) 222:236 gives -0.129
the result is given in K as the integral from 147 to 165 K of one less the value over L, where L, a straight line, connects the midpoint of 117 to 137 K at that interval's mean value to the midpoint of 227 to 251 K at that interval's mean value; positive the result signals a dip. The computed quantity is 6.8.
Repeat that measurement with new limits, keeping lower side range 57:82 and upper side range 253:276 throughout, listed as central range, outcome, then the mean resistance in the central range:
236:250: -0.5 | 1.41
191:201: -1.9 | 1.71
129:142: 0.1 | 1.52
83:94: 0.0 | 1.6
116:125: 0.0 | 1.55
